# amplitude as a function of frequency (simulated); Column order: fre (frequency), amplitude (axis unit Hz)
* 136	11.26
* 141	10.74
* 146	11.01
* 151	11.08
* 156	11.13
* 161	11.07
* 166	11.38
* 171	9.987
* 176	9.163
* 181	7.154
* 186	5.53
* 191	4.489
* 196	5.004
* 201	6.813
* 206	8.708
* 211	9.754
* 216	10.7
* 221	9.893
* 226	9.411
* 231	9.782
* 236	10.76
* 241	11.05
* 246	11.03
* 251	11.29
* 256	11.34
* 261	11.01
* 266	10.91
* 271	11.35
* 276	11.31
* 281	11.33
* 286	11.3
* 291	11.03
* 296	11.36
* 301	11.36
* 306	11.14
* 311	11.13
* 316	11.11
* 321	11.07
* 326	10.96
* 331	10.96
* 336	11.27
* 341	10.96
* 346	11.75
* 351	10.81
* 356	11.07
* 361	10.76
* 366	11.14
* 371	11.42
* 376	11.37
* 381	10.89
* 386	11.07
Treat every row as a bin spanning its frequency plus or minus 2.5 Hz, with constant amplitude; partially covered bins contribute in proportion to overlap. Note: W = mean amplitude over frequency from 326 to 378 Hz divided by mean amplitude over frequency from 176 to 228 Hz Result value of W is 1.43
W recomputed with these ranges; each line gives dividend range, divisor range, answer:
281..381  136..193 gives 1.18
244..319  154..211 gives 1.36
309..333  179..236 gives 1.37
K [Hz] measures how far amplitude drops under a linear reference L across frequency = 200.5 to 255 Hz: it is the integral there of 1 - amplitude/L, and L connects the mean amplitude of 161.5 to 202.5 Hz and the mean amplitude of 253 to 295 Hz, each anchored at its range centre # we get -3.8 Hz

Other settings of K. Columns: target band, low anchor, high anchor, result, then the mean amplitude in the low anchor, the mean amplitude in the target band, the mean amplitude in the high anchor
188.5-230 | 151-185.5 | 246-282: 9.1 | 9.8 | 8.16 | 11.2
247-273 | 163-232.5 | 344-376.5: -4.7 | 8.41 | 11.2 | 11.2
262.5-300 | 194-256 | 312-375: -3.2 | 9.63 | 11.2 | 11.1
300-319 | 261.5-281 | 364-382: 0.1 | 11.2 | 11.2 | 11.2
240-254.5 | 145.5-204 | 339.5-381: -2.4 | 8.57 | 11.1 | 11.1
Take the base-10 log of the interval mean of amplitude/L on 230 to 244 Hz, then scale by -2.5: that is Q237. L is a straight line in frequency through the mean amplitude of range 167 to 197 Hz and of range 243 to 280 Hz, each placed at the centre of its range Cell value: -0.07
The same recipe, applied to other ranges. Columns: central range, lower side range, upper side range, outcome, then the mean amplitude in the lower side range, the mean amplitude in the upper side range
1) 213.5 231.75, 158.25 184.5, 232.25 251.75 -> 0.06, 9.6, 10.9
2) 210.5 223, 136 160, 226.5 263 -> 0.07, 11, 10.8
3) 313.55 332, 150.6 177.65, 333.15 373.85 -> 0.00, 10.6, 11.1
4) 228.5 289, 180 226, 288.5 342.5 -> -0.18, 7.67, 11.1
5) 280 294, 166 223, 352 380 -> -0.16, 8.06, 11.1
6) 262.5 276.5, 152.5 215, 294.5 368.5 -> -0.12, 8.45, 11.1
